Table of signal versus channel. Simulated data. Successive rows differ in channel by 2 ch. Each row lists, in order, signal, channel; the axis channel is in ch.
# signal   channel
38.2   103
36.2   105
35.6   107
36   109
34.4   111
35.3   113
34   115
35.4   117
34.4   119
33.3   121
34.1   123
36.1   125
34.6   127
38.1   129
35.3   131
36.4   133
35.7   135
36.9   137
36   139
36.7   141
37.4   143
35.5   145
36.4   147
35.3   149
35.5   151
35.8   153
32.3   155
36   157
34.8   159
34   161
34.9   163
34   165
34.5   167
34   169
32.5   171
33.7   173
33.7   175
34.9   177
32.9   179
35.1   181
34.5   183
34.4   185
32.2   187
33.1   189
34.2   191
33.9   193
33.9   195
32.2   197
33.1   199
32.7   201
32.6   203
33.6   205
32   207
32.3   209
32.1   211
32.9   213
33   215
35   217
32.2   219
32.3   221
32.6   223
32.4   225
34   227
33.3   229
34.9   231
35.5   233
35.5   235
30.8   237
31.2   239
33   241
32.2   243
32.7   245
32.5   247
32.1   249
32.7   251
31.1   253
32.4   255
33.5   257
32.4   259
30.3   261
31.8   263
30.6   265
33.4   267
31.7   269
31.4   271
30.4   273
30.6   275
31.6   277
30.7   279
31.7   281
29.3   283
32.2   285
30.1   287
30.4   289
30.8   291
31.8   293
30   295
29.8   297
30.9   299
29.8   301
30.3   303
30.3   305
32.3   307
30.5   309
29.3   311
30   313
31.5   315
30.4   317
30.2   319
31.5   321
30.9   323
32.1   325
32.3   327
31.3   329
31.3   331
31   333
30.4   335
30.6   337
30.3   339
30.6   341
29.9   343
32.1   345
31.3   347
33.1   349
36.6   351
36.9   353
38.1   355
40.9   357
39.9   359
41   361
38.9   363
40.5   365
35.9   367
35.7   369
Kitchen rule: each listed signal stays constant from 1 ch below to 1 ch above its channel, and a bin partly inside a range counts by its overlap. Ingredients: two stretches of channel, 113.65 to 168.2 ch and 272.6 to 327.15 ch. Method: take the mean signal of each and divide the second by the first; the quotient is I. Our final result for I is 0.87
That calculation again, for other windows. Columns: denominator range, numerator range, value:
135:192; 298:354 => 0.90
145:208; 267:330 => 0.91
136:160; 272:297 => 0.86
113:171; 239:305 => 0.89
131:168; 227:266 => 0.92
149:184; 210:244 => 0.96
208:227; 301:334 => 0.94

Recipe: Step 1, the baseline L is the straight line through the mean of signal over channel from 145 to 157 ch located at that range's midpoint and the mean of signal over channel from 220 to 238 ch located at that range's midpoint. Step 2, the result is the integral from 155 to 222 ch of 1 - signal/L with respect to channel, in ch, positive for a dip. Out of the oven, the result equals 1.6 ch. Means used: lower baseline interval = 35.2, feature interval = 33.5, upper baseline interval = 33.5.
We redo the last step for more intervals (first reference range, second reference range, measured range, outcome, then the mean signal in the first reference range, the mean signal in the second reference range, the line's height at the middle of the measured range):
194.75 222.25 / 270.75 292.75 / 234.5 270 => -0.6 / 32.8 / 30.9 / 31.6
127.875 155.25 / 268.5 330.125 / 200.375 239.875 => 0.5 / 36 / 30.8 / 33.5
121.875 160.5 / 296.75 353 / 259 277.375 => 0.7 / 35.7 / 31.2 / 32.6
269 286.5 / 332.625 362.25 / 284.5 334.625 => 2.6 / 31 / 34.3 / 32.5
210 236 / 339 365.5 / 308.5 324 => 2.0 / 33.5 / 35.8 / 35.2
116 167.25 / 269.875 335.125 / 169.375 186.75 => 0.2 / 35.4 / 30.8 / 34.3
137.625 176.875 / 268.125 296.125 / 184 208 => 0.4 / 34.9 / 30.9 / 33.7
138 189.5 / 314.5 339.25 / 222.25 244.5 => -0.1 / 34.6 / 31.1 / 33.1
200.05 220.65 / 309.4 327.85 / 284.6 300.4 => 0.3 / 32.8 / 30.9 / 31.4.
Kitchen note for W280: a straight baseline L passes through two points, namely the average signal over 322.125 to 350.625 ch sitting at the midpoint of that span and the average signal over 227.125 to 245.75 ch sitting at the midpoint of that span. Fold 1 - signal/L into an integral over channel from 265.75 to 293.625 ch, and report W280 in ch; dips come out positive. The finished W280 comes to 1.1 ch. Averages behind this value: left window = 33.3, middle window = 31.1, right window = 31.3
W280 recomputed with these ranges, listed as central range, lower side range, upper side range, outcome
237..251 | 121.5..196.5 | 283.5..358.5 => 0.41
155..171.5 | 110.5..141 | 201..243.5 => 0.10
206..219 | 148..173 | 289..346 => 0.15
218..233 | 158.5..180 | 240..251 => -0.17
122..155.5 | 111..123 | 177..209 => -1.65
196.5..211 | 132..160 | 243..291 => 0.49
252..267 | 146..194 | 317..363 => 0.86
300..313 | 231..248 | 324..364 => 1.25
